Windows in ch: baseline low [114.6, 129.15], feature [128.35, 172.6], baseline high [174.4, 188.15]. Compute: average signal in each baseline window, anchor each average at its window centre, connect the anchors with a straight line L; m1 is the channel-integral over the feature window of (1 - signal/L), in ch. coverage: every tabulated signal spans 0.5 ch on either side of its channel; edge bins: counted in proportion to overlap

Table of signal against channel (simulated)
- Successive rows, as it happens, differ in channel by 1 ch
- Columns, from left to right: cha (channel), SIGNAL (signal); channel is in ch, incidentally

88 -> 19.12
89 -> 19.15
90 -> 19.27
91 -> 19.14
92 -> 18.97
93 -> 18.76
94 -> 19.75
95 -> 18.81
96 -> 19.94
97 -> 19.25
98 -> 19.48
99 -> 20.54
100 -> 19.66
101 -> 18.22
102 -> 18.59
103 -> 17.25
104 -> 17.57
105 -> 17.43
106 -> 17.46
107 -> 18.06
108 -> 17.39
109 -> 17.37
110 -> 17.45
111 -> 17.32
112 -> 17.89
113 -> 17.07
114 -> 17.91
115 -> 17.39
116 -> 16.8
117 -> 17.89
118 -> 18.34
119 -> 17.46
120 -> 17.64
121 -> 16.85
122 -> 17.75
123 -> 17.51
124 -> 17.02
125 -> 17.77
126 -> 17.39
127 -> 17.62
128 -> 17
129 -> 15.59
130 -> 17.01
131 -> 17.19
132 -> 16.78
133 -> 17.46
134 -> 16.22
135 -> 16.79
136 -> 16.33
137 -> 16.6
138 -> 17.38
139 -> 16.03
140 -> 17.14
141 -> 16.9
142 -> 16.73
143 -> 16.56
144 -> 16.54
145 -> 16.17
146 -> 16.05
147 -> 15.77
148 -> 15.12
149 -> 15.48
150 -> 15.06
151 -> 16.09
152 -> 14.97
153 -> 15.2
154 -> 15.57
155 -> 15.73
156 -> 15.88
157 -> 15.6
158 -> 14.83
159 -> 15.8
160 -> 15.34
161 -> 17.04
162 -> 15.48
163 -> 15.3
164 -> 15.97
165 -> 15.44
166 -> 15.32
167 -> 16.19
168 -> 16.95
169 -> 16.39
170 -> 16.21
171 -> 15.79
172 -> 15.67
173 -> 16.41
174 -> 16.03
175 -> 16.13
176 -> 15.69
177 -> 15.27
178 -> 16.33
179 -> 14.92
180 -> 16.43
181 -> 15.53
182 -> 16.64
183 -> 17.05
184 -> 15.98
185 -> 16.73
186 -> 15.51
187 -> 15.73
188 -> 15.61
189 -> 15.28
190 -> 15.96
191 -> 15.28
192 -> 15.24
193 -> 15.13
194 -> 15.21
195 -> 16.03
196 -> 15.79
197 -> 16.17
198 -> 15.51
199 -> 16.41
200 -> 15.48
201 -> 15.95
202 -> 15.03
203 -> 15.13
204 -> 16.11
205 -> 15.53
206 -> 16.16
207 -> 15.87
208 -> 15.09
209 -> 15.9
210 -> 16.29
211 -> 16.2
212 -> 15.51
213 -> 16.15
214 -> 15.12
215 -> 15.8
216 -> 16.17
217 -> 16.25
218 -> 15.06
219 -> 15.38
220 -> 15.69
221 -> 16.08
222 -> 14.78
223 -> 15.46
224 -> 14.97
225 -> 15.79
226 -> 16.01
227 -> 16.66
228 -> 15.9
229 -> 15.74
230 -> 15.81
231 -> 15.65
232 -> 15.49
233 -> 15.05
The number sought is 1.6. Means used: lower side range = 17.4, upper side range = 16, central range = 16.1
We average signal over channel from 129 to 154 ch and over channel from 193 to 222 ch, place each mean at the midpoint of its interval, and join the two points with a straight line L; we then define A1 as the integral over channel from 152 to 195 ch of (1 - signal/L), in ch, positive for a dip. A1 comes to 0.6 ch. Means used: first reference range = 16.3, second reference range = 15.7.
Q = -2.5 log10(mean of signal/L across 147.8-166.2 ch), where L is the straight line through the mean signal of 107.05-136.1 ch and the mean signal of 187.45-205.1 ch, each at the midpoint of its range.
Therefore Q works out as 0.06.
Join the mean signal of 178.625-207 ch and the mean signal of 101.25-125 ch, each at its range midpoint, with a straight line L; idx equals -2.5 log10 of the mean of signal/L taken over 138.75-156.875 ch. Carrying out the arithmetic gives 0.06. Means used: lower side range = 17.6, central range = 15.9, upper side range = 15.8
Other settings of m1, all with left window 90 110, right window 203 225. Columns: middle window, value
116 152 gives 2.0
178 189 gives 0.3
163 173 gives 0.5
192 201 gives 0.2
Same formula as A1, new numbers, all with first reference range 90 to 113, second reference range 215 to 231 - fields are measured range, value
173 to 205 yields 1.3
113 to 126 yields 0.4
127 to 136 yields 0.5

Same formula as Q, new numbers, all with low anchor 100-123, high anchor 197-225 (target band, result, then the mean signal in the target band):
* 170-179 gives 0.035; 15.9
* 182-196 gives 0.023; 15.8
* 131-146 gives 0.027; 16.7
